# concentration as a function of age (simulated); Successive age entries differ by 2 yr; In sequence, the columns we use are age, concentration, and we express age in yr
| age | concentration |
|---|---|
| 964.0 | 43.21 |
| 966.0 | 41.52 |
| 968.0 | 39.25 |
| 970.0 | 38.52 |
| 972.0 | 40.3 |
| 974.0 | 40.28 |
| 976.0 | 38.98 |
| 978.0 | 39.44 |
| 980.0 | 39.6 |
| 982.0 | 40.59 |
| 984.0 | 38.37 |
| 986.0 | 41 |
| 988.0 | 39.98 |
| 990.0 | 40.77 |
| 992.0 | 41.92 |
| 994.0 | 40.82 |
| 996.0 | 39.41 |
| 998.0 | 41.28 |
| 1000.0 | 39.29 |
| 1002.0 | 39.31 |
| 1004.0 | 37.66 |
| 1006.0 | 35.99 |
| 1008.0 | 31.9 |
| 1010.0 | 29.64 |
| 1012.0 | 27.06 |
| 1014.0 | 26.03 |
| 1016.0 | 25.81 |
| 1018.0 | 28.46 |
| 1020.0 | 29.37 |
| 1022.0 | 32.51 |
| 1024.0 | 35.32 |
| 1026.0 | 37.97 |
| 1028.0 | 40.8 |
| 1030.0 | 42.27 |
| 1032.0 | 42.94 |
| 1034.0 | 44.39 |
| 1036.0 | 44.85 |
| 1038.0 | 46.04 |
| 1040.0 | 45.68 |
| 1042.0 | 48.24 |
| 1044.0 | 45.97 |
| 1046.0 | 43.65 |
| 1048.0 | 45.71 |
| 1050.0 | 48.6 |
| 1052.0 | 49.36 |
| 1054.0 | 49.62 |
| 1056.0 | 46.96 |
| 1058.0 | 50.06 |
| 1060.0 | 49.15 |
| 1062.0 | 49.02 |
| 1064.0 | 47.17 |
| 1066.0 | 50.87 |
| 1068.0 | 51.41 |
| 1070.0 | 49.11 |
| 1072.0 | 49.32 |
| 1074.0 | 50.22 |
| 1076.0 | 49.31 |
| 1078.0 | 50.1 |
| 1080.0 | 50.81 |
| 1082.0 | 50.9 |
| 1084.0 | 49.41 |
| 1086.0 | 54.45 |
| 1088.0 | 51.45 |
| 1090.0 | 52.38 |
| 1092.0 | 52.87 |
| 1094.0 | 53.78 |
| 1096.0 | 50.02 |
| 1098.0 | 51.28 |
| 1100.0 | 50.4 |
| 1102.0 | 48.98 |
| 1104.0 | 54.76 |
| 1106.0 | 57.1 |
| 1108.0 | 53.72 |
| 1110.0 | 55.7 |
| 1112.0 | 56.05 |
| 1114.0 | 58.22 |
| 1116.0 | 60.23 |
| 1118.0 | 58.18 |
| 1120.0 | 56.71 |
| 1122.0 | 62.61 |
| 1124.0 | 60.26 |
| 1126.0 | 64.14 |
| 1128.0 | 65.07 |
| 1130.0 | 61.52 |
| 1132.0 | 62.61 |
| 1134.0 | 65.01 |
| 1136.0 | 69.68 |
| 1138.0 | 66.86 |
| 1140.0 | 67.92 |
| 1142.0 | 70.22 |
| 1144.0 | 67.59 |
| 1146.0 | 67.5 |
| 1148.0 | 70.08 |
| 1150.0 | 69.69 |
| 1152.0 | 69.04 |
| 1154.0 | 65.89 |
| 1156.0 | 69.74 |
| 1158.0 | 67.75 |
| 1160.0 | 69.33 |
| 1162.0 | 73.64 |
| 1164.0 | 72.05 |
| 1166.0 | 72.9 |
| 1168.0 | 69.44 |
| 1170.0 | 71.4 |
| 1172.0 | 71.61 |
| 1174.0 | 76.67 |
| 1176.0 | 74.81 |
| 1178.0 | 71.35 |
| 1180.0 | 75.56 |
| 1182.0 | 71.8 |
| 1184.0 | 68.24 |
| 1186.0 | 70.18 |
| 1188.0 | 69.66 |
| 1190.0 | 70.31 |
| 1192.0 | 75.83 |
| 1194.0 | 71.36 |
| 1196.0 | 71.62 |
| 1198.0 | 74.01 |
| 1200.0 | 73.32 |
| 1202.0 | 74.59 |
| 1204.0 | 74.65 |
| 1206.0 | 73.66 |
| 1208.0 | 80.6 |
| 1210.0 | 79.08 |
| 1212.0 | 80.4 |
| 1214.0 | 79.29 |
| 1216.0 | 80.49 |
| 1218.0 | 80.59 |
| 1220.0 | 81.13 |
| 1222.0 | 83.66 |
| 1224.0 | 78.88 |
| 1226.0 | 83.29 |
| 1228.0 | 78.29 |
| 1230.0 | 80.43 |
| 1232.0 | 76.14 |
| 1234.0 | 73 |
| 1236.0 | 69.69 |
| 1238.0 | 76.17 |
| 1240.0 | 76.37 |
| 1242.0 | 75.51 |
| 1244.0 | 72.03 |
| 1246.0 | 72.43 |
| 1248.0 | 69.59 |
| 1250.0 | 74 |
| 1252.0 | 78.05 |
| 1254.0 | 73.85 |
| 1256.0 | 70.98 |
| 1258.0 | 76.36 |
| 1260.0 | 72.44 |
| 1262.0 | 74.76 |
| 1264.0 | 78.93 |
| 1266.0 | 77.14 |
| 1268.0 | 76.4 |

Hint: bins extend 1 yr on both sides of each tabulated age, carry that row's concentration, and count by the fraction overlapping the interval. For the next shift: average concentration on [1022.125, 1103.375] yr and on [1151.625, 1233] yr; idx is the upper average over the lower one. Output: 1.56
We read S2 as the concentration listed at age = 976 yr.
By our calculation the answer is 38.98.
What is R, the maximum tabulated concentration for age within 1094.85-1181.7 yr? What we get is 76.67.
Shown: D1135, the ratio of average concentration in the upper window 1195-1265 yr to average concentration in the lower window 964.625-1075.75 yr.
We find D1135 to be 1.84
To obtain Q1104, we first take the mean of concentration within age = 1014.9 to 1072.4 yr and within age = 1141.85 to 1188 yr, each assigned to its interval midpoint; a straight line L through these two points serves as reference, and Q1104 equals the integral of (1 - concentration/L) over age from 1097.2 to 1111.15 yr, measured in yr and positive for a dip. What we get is 1.0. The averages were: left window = 43.7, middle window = 53.2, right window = 70.7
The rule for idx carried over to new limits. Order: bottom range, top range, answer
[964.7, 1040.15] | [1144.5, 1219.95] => 1.92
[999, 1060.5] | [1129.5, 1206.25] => 1.77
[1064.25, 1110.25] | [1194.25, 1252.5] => 1.48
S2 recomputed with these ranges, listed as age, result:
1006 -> 35.99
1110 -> 55.7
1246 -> 72.43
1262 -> 74.76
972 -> 40.3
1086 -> 54.45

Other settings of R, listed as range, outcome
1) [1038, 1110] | 57.1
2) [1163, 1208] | 80.6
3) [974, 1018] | 41.92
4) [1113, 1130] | 65.07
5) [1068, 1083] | 51.41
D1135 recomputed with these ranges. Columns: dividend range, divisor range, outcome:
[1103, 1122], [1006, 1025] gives 1.91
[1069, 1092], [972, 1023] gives 1.40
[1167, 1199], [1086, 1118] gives 1.34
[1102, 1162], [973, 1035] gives 1.71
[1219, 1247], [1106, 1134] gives 1.29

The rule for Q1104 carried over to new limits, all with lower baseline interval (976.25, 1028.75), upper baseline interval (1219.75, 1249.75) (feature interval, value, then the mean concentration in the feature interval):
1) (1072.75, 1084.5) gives -0.20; 50.1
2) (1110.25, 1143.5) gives -2.90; 62.7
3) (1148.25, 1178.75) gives -3.35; 71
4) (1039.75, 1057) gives -1.19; 47.1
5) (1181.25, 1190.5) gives -0.29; 70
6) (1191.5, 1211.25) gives -1.23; 74.9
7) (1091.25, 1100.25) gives 0.09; 51.7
